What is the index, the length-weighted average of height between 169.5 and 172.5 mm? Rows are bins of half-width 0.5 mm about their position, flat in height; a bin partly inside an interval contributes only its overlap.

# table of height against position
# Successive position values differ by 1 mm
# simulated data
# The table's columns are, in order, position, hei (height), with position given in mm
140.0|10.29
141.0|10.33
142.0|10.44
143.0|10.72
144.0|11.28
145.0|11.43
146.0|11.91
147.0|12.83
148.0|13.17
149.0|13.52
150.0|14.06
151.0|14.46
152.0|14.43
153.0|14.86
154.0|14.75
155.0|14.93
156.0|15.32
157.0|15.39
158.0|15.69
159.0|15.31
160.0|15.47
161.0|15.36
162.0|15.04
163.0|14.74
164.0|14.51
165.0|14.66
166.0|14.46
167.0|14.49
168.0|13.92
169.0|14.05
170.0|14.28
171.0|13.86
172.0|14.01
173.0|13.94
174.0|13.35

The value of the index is 14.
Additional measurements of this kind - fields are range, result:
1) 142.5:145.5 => 11.1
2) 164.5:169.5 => 14.3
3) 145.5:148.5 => 12.6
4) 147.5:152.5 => 13.9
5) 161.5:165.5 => 14.7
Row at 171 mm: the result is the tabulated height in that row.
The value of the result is 13.86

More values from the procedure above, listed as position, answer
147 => 12.83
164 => 14.51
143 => 10.72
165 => 14.66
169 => 14.05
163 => 14.74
